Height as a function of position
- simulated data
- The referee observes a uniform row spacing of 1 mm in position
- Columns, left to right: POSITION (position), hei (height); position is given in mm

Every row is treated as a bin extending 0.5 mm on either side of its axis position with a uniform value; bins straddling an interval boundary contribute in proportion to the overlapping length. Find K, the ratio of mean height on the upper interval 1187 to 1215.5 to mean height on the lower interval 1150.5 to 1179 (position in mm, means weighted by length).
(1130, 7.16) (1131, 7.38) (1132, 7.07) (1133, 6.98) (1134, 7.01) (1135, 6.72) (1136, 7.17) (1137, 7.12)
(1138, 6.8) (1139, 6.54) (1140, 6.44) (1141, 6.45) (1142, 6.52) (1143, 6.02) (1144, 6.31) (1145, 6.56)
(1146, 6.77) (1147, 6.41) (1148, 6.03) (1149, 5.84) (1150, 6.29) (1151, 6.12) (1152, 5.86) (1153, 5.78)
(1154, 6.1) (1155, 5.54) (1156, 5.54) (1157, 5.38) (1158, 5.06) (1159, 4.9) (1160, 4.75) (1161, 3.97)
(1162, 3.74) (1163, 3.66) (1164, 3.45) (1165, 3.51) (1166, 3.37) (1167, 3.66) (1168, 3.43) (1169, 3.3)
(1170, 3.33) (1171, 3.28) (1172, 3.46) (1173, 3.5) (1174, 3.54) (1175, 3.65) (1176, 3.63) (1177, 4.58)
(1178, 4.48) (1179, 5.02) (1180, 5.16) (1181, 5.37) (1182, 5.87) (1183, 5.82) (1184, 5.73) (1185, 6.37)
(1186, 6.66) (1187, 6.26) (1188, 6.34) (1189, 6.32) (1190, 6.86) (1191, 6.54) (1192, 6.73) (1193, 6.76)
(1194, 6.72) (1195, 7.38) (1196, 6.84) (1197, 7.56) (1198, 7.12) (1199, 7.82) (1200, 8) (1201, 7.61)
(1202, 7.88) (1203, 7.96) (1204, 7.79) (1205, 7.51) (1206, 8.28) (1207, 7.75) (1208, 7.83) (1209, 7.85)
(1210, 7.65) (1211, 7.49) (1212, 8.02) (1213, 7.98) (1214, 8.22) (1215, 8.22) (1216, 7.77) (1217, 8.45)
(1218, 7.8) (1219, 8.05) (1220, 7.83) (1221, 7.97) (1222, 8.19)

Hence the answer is 1.72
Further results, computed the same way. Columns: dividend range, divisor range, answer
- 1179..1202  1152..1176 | 1.58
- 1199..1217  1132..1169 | 1.41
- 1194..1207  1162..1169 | 2.17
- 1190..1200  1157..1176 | 1.87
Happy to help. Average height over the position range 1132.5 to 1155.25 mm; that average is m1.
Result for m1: 6.42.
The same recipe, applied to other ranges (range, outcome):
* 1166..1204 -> 5.69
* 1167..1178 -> 3.62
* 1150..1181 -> 4.41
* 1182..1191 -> 6.29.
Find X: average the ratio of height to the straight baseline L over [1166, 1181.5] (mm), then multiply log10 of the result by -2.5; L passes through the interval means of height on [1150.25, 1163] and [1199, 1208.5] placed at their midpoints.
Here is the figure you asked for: 0.489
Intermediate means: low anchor 5.19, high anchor 7.84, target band 3.94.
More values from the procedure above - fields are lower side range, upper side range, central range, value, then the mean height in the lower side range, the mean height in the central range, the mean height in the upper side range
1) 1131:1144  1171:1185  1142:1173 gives 0.17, 6.75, 4.92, 4.62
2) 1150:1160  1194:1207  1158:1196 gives 0.32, 5.58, 4.92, 7.61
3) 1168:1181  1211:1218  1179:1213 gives -0.15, 3.95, 7.01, 8.04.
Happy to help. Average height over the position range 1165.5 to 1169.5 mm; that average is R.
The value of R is 3.44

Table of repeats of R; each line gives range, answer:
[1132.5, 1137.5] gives 7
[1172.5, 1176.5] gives 3.58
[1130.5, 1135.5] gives 7.03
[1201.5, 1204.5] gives 7.88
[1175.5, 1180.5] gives 4.57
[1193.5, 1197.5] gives 7.12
